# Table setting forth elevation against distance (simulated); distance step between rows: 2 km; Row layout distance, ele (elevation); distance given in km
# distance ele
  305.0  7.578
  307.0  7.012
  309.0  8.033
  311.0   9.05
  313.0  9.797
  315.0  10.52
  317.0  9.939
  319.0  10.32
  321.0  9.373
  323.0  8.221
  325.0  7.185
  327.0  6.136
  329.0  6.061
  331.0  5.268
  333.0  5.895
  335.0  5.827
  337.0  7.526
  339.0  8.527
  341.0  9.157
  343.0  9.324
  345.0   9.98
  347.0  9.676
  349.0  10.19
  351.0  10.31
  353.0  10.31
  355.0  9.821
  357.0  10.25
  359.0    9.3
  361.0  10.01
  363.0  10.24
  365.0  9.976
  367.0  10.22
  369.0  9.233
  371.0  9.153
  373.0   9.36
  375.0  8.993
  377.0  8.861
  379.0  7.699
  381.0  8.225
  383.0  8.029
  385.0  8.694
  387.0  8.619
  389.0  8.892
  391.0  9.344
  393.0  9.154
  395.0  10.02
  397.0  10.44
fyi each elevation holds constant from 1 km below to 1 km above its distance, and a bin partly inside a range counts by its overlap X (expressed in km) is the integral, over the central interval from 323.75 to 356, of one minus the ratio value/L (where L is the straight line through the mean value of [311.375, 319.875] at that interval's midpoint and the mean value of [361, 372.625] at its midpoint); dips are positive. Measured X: 5.56 km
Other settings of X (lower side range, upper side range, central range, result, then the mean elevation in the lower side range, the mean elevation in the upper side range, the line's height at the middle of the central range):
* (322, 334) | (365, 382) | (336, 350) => -3.6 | 6.46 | 9.03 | 7.31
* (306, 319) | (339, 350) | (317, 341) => 4.8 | 9.16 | 9.56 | 9.37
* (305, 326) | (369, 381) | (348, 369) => -2.9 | 8.88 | 8.8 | 8.82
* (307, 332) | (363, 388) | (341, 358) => -2.5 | 8.27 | 8.97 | 8.65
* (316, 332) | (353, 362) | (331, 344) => 1.7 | 7.81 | 9.9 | 8.65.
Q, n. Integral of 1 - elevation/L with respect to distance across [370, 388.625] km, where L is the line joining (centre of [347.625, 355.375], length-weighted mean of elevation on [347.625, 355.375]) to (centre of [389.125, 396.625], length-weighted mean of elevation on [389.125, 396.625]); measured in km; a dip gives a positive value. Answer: 2.1 km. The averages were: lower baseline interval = 10.2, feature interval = 8.63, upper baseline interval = 9.51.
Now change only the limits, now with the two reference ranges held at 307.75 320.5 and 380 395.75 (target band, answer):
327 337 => 3.6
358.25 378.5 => -1.0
